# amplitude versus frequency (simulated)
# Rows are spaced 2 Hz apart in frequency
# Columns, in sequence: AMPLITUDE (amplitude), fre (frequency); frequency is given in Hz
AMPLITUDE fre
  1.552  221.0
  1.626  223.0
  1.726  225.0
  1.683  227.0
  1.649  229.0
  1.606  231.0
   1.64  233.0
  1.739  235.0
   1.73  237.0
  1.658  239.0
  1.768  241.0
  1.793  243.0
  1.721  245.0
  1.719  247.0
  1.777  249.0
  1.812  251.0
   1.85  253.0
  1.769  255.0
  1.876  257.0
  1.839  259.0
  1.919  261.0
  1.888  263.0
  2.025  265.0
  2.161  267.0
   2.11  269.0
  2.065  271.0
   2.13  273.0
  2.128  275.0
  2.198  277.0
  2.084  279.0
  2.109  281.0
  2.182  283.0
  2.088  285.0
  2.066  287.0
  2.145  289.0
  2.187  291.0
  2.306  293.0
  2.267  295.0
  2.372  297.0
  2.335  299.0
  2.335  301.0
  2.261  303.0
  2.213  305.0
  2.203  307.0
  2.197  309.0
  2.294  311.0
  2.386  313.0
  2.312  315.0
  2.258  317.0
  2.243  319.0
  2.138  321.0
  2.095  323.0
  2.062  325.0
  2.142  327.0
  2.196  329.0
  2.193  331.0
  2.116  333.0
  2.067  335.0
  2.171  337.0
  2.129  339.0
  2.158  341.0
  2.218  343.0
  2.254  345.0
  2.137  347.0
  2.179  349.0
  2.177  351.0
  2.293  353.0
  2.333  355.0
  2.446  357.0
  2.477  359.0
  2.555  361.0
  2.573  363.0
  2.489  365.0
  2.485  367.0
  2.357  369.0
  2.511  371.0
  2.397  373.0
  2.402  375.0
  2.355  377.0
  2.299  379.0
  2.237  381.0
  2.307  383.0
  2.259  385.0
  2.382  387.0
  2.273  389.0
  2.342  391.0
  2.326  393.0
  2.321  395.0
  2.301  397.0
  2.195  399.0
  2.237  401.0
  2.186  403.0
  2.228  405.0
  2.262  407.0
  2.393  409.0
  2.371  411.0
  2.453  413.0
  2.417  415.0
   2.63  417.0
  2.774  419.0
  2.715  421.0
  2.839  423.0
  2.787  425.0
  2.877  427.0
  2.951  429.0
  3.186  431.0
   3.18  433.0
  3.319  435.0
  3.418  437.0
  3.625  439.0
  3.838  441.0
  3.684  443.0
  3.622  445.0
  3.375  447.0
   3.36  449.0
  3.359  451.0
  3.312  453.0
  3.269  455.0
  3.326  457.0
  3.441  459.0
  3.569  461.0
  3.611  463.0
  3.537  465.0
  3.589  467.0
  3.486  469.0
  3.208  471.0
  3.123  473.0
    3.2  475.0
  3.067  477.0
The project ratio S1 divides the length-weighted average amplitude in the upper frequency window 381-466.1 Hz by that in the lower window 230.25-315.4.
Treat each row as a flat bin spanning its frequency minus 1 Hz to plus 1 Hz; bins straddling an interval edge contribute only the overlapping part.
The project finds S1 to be 1.42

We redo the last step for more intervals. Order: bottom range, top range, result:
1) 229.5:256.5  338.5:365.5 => 1.33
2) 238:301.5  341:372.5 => 1.17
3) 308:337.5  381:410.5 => 1.04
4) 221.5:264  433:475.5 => 1.97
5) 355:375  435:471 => 1.41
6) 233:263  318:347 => 1.21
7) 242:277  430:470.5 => 1.79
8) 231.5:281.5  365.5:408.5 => 1.22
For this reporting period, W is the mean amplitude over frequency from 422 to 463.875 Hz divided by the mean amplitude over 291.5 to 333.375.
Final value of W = 1.49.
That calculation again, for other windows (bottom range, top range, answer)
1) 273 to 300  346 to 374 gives 1.09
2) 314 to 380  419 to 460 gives 1.43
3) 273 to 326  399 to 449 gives 1.31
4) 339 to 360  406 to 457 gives 1.35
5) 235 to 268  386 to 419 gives 1.28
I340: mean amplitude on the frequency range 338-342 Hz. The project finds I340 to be 2.14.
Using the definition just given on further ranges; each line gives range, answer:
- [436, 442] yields 3.63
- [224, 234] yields 1.66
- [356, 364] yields 2.51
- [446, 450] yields 3.37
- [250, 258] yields 1.83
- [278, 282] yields 2.1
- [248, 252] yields 1.79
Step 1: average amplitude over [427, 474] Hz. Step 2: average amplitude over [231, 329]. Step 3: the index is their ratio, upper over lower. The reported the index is 1.66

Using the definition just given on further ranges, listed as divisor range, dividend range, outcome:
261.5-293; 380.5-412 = 1.09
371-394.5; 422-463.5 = 1.43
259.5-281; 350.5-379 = 1.17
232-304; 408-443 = 1.47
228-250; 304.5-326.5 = 1.30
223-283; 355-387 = 1.29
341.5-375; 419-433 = 1.23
